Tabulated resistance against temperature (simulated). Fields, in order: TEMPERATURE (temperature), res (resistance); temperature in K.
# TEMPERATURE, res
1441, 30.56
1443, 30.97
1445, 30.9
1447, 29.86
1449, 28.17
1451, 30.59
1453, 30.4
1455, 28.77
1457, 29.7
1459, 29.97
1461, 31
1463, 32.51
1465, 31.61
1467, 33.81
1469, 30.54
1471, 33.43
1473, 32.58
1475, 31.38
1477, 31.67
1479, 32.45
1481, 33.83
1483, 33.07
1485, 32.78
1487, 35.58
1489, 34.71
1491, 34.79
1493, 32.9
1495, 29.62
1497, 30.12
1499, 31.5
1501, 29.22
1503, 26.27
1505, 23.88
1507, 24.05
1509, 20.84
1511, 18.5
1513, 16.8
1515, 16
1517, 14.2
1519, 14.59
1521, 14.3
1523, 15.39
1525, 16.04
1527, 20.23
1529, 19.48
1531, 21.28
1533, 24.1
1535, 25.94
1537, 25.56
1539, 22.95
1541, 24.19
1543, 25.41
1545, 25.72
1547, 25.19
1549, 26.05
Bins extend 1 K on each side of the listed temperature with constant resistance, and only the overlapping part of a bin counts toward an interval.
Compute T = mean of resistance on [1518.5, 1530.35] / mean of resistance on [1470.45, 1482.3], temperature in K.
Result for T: 0.5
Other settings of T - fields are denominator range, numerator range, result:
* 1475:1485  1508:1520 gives 0.52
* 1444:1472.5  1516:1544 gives 0.66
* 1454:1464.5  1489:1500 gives 1.05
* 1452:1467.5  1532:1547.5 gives 0.81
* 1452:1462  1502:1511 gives 0.77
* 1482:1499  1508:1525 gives 0.50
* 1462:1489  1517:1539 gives 0.60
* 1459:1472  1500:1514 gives 0.71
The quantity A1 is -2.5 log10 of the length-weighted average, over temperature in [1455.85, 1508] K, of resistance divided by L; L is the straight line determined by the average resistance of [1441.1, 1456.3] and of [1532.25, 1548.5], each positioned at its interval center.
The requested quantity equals -0.11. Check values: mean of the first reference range 30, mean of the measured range 31.3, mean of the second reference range 24.9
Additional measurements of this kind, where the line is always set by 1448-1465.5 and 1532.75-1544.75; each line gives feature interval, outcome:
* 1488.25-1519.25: 0.093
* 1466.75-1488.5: -0.140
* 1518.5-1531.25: 0.435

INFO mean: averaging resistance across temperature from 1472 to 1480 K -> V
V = 32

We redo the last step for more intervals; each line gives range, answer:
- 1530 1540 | 24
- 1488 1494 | 34.1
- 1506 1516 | 19.2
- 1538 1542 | 23.6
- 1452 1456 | 29.6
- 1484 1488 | 34.2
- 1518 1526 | 15.1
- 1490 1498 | 31.9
